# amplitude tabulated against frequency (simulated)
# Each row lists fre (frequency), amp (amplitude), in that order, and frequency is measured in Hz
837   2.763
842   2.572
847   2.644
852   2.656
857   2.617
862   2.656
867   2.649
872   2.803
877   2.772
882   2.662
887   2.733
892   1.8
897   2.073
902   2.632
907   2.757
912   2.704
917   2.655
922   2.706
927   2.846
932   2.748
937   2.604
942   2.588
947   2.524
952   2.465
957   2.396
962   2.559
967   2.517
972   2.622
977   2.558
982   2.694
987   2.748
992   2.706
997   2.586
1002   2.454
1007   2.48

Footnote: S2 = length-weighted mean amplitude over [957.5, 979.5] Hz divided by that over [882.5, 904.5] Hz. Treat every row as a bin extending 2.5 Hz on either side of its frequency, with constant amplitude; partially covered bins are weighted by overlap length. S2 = 1.1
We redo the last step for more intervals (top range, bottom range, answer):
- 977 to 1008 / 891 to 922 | 1.05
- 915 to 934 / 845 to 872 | 1.03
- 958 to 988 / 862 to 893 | 0.99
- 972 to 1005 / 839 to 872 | 0.99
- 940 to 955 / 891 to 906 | 1.11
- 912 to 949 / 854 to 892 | 1.01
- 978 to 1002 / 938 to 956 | 1.05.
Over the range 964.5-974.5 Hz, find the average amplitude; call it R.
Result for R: 2.57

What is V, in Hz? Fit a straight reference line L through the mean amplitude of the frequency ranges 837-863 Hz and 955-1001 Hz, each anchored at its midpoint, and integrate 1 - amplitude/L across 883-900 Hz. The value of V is 2.40 Hz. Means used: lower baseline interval 2.64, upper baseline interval 2.6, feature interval 2.26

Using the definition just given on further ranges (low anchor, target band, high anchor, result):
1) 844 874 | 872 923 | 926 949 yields 1.97 Hz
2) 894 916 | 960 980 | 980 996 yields 0.75 Hz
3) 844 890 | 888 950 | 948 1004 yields 1.64 Hz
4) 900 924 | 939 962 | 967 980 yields 1.04 Hz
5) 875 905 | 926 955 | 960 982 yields -0.99 Hz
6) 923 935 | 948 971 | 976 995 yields 1.95 Hz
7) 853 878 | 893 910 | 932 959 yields 1.23 Hz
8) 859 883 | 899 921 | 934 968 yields -0.46 Hz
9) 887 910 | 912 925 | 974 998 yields -1.36 Hz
